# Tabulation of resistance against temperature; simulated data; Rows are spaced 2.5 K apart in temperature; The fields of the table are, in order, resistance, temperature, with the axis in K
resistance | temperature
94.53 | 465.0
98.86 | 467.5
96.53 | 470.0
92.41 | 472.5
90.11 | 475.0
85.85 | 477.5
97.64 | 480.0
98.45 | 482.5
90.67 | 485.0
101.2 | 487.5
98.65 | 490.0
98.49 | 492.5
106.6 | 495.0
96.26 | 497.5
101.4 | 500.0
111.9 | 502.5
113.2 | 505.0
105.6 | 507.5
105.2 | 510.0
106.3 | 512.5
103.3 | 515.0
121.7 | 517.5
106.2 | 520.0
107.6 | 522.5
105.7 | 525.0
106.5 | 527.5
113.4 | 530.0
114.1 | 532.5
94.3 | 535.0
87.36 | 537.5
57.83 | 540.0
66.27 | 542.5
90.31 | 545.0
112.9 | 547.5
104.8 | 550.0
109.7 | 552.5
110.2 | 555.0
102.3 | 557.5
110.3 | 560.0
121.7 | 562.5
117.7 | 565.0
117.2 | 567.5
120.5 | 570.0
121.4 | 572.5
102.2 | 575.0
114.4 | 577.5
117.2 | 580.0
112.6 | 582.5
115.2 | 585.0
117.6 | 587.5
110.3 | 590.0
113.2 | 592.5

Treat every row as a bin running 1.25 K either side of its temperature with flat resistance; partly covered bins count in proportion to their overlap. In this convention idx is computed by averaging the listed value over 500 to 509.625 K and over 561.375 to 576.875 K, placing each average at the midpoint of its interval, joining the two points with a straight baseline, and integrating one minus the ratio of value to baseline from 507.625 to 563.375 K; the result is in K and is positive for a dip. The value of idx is 4.9 K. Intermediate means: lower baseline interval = 109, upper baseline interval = 117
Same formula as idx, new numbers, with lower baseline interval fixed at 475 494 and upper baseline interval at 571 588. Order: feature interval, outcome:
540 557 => 1.9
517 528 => -0.6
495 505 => -0.6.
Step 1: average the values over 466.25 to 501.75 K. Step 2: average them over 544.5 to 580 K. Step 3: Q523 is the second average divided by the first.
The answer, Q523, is 1.15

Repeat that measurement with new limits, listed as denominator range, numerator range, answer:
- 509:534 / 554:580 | 1.05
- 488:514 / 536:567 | 0.96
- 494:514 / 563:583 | 1.09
